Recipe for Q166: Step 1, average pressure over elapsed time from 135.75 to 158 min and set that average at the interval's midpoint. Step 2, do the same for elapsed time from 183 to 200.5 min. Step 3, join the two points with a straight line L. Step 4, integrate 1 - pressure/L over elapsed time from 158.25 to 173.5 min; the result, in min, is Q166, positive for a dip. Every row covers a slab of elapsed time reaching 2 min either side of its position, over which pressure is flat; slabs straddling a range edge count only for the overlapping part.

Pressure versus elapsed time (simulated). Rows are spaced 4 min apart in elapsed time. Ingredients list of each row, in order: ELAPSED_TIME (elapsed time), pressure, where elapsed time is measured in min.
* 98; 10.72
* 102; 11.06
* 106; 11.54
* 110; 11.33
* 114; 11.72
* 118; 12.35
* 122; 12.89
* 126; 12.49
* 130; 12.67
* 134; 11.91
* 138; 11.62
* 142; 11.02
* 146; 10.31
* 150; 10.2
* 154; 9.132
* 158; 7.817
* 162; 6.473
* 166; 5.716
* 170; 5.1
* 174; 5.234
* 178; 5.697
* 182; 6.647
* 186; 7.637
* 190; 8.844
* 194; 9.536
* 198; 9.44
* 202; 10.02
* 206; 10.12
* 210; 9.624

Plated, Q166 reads 5.8 min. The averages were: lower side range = 10.2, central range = 5.95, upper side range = 8.77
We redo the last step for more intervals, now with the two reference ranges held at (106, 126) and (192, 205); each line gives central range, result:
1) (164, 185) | 9.3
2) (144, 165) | 4.5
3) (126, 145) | -0.5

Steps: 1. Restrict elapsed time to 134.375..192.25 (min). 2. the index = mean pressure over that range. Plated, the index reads 8.08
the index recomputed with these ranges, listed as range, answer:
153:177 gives 6.44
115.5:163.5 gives 10.8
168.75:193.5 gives 6.75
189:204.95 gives 9.54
